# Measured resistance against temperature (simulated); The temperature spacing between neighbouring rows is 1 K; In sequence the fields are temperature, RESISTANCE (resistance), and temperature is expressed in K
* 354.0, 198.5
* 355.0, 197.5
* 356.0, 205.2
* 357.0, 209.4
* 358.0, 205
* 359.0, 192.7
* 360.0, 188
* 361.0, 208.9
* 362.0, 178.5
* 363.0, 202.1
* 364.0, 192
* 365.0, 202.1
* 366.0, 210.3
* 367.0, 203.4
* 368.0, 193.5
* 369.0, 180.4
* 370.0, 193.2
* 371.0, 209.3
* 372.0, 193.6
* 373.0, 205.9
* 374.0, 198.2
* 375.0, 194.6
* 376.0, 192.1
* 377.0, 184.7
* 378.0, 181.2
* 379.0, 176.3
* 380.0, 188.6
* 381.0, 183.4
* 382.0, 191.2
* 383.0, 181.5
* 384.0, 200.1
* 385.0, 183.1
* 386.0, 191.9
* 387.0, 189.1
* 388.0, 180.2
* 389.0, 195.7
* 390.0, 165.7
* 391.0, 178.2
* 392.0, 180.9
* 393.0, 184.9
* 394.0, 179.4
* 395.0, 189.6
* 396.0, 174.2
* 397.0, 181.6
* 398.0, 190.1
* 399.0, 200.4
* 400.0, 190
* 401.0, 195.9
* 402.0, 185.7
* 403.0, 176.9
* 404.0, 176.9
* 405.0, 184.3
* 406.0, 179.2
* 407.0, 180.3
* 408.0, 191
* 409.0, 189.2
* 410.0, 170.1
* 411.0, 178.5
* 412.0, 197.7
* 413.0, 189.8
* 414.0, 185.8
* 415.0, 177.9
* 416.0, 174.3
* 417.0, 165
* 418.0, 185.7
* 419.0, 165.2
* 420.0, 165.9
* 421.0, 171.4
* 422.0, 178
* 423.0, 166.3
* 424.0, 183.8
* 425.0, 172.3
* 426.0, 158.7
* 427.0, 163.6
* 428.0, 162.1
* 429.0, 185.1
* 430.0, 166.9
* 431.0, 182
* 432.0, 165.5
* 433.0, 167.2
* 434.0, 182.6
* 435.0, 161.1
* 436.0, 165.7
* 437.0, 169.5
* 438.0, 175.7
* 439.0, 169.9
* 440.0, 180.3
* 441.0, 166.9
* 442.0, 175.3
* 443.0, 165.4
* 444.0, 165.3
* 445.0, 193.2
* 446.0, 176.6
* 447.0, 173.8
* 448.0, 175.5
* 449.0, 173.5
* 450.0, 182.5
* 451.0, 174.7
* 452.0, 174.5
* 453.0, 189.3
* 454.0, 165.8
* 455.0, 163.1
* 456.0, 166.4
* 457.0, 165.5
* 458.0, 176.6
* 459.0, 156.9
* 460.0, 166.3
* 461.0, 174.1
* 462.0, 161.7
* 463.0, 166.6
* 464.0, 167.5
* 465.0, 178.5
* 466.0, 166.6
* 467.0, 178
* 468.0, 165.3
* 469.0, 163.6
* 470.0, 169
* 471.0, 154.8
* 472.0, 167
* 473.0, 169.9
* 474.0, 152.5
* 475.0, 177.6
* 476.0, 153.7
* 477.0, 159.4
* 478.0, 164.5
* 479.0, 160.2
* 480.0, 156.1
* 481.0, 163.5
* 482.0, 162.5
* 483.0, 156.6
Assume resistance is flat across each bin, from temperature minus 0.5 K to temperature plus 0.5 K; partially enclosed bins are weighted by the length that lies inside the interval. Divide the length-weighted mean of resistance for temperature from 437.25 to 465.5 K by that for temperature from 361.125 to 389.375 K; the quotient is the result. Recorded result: 0.9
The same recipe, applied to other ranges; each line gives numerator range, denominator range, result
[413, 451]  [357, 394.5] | 0.91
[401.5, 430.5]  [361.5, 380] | 0.91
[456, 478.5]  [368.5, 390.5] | 0.88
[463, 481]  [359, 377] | 0.84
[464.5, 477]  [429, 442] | 0.97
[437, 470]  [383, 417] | 0.93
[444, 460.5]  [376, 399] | 0.94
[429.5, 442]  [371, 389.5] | 0.90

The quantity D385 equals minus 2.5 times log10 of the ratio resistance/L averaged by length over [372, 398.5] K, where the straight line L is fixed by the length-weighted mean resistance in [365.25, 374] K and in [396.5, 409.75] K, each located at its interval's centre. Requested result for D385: 0.04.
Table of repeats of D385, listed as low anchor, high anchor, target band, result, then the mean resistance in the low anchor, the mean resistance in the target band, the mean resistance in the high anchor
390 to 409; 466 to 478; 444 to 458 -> -0.027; 184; 175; 165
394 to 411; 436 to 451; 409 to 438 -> 0.033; 184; 174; 174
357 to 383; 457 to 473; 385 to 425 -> 0.016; 194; 182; 168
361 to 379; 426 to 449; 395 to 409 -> -0.008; 195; 185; 172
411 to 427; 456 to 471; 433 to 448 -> -0.007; 176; 173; 168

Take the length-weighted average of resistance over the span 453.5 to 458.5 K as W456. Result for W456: 167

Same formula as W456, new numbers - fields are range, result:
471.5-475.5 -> 167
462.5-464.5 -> 167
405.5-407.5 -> 180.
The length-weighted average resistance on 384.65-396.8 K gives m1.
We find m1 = 183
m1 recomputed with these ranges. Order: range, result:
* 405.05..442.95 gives 175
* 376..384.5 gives 186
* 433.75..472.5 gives 171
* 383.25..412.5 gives 185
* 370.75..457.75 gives 180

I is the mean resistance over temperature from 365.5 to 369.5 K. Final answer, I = 197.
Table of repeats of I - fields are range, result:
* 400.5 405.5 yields 184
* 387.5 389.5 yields 188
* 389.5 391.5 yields 172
